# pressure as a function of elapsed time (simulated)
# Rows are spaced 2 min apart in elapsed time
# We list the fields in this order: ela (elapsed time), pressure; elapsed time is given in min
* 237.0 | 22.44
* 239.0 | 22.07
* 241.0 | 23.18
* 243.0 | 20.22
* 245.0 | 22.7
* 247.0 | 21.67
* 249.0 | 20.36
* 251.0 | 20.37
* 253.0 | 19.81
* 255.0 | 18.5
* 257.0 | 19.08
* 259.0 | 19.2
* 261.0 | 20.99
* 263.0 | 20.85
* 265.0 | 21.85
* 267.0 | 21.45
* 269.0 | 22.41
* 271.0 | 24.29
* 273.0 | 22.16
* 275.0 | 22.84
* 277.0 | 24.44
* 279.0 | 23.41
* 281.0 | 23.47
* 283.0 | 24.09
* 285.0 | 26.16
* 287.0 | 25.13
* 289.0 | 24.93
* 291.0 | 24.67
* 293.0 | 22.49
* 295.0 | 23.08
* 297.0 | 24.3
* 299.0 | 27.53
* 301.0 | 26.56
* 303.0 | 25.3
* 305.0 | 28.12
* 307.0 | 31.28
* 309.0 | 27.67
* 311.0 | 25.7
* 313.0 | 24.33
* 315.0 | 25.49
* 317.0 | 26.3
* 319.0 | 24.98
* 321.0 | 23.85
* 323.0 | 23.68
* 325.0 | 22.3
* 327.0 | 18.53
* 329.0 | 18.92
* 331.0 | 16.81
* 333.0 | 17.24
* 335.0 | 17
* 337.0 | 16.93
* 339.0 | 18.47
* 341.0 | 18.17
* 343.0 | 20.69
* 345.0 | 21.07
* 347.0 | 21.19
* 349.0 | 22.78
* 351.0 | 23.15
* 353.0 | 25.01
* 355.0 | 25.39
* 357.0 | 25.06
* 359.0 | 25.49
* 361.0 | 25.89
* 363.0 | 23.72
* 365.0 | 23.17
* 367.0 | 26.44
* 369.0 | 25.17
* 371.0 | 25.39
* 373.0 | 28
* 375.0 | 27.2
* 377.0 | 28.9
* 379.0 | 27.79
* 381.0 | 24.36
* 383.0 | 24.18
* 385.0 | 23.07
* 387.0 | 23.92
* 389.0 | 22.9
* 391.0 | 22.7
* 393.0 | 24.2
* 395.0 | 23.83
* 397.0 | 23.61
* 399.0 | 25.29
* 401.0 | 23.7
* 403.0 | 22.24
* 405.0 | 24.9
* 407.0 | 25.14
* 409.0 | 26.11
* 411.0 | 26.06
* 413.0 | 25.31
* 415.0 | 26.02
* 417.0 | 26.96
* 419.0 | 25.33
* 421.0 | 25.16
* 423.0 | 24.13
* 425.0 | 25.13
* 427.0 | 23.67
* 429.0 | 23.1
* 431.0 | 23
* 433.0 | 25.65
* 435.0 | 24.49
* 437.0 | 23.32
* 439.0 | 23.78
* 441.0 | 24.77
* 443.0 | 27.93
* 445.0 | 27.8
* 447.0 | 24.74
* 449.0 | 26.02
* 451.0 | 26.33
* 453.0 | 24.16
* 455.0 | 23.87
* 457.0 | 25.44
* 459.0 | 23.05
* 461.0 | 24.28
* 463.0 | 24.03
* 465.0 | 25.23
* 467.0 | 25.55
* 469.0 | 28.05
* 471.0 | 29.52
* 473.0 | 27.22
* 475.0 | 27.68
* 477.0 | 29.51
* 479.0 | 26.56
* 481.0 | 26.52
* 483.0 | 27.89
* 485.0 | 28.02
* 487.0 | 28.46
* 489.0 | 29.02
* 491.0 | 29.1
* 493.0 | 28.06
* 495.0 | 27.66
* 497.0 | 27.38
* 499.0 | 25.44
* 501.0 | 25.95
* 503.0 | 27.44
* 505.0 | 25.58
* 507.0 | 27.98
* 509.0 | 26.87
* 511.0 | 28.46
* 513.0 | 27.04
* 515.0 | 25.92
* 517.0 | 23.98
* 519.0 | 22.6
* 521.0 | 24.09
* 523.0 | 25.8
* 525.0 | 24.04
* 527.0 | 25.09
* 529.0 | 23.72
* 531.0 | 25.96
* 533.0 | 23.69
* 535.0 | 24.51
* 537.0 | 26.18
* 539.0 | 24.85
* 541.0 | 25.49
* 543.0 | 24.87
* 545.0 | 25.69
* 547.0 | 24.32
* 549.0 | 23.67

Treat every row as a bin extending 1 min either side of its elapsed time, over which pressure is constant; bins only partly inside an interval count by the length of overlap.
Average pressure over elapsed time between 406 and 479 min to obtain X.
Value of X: 25.5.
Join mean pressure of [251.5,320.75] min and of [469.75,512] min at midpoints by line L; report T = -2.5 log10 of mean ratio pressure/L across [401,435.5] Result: 0.063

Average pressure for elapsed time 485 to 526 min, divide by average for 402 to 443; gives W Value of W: 1.07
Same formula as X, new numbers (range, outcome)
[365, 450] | 25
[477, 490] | 27.9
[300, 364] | 23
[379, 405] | 23.9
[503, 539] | 25.4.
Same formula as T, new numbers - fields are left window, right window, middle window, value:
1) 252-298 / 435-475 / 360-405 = -0.020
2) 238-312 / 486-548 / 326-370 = 0.118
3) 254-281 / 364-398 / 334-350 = 0.218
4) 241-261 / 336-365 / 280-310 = -0.203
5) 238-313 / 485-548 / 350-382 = -0.057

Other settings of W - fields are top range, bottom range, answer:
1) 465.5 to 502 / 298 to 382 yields 1.16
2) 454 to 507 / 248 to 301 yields 1.18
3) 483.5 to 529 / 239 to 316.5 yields 1.13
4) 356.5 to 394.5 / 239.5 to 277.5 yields 1.18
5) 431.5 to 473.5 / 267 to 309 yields 1.02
